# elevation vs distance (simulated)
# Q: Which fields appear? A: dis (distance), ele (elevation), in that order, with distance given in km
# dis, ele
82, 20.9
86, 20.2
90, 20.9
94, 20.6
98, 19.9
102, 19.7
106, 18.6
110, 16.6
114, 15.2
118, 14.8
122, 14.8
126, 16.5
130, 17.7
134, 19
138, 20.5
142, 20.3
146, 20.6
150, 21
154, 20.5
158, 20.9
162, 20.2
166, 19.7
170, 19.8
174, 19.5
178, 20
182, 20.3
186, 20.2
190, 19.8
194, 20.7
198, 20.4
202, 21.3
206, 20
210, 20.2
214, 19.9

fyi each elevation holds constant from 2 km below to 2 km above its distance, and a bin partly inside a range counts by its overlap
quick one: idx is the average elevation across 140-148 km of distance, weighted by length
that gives 20.5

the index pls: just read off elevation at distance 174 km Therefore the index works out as 19.5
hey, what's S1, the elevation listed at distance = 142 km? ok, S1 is 20.3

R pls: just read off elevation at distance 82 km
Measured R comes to 20.9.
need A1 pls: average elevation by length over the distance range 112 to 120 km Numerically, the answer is 15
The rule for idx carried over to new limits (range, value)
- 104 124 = 16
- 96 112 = 18.7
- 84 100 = 20.4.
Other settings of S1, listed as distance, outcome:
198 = 20.4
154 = 20.5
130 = 17.7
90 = 20.9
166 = 19.7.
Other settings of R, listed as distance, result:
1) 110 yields 16.6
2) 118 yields 14.8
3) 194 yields 20.7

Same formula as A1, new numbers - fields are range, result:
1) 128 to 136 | 18.4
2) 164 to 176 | 19.7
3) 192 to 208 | 20.6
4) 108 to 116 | 15.9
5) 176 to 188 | 20.2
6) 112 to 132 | 15.8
